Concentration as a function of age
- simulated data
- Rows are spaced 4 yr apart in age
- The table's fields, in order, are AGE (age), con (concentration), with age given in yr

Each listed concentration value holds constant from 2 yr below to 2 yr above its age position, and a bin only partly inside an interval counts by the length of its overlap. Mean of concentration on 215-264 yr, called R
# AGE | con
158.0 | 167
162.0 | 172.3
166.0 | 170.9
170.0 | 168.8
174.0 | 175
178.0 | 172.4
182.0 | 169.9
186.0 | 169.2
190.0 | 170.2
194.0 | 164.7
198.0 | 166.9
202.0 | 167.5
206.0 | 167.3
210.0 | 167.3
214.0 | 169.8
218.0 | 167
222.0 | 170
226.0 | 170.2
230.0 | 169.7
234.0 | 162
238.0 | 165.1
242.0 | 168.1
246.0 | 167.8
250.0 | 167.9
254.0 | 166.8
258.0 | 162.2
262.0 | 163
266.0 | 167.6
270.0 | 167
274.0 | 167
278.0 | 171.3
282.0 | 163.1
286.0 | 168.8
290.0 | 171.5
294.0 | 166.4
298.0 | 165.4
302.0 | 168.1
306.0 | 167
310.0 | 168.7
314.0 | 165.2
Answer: 167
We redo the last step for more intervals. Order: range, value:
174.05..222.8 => 169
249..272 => 166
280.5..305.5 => 167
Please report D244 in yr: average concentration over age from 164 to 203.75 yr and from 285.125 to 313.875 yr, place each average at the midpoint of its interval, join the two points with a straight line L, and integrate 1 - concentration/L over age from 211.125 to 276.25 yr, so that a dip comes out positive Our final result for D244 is 0.6 yr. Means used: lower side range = 170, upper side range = 168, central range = 167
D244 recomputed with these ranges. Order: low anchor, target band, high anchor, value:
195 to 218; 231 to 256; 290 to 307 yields 0.15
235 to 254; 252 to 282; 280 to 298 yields 0.16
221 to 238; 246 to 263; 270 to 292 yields 0.25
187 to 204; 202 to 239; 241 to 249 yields 0.00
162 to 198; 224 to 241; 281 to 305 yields 0.20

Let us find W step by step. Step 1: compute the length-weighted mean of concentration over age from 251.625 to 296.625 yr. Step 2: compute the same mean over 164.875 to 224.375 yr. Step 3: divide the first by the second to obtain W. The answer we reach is 0.99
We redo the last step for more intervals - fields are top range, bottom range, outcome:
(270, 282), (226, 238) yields 1.01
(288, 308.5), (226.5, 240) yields 1.01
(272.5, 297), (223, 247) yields 1.00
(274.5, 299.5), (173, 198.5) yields 0.99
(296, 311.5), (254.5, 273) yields 1.01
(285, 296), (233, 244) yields 1.02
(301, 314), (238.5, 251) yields 1.00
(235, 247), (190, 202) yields 1.00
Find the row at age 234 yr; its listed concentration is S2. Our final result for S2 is 162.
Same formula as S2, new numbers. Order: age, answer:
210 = 167.3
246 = 167.8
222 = 170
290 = 171.5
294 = 166.4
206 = 167.3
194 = 164.7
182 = 169.9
